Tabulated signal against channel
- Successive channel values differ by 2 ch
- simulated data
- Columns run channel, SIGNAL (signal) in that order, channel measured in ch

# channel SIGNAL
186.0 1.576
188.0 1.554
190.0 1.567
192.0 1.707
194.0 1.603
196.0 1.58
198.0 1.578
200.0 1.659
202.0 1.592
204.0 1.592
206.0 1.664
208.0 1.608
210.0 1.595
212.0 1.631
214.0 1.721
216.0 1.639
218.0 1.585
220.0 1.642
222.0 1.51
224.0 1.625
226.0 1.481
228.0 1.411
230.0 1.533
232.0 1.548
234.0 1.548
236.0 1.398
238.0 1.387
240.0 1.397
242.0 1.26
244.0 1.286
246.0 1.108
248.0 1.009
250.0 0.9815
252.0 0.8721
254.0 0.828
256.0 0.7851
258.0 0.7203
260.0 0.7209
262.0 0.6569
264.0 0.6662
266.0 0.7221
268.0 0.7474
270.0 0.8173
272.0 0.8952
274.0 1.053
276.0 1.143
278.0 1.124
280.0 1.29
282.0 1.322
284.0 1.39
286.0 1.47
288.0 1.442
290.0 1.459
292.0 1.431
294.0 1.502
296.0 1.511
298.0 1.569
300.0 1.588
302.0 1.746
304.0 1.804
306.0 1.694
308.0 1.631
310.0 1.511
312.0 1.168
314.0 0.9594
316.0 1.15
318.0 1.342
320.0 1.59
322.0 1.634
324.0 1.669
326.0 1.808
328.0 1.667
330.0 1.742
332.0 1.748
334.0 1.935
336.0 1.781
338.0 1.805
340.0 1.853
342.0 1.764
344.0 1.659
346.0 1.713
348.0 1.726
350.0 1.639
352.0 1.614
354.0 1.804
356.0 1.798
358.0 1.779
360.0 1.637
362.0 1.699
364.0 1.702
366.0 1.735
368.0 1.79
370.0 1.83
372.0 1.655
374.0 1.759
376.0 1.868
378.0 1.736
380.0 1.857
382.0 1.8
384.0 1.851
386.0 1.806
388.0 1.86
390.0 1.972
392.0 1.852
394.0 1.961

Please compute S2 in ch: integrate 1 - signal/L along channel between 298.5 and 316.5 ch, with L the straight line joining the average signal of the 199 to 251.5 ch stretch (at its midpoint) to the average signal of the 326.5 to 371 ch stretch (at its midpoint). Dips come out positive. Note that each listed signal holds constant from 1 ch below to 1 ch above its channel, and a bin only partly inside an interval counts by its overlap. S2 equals 1.8 ch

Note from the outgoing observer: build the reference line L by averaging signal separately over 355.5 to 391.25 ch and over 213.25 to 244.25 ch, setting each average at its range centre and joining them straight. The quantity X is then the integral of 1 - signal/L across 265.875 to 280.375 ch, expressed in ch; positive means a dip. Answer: 5.6 ch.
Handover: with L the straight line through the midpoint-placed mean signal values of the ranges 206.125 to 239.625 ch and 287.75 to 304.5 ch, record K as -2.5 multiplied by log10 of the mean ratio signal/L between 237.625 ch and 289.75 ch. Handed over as 0.43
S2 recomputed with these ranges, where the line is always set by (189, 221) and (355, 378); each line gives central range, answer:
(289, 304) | 1.2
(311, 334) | 2.7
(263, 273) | 5.4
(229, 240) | 1.1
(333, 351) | -0.4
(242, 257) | 5.9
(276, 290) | 2.9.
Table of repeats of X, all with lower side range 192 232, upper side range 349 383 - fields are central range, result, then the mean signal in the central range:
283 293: 1.38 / 1.44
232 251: 4.02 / 1.28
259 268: 5.18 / 0.698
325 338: -0.52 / 1.78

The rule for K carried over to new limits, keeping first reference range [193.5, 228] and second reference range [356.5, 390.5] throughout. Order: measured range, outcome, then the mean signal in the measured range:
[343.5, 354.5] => 0.041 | 1.69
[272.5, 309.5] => 0.169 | 1.45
